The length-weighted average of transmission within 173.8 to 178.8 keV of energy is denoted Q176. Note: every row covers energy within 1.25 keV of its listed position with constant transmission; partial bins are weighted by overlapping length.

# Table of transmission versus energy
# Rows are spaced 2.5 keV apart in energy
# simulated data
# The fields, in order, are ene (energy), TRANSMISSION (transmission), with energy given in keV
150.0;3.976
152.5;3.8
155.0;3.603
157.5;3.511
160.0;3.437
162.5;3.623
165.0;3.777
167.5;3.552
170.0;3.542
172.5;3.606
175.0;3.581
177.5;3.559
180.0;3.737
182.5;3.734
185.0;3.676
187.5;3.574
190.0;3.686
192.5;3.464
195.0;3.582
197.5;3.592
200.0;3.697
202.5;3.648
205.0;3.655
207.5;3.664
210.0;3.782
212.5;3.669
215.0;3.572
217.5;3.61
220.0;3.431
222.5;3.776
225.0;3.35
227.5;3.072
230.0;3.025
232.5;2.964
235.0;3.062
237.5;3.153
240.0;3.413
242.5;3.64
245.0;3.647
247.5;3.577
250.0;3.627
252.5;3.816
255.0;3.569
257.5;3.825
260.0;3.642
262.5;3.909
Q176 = 3.57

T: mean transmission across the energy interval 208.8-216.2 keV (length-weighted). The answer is 3.67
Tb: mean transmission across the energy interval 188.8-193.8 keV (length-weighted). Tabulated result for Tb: 3.57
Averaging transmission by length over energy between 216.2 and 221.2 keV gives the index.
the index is 3.52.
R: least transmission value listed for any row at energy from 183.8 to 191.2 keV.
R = 3.574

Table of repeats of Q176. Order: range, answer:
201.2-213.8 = 3.68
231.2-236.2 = 3.01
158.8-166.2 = 3.61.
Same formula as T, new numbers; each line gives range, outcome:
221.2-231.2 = 3.31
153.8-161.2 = 3.52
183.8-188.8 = 3.63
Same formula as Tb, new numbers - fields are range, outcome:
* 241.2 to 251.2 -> 3.62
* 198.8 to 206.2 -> 3.67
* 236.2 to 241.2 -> 3.28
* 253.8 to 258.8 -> 3.7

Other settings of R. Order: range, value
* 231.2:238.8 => 2.964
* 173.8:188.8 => 3.559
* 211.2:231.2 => 3.025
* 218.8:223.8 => 3.431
